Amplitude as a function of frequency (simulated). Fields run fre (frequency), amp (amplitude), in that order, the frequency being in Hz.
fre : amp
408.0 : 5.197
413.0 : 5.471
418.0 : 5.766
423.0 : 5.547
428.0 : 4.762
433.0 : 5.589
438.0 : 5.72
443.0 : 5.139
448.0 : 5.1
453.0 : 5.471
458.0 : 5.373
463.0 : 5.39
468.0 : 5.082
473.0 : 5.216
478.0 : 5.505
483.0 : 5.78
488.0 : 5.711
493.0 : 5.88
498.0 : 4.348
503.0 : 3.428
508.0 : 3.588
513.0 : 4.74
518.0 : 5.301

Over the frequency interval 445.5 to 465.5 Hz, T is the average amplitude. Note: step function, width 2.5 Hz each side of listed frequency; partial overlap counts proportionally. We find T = 5.33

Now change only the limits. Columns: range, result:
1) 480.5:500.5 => 5.43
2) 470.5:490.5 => 5.55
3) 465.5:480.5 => 5.27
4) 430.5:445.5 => 5.48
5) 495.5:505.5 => 3.89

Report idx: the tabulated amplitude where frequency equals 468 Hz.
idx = 5.082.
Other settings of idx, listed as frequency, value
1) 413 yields 5.471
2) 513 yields 4.74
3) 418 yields 5.766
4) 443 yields 5.139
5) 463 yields 5.39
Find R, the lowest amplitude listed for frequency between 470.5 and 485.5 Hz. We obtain 5.216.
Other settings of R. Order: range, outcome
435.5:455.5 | 5.1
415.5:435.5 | 4.762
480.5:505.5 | 3.428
